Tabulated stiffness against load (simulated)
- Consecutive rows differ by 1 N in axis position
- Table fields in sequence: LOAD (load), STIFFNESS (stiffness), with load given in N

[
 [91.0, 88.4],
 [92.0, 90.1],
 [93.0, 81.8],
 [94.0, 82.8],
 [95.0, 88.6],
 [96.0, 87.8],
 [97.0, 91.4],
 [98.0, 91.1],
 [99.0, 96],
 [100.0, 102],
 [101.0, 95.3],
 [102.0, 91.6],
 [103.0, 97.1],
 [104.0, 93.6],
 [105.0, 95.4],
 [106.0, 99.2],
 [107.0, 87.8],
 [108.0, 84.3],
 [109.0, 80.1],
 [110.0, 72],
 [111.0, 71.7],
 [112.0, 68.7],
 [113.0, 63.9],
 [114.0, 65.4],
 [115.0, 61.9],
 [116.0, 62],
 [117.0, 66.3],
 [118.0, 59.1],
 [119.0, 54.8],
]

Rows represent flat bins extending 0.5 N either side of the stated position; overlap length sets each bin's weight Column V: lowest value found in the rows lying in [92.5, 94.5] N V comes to 81.8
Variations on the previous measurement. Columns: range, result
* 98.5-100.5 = 96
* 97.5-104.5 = 91.1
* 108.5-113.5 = 63.9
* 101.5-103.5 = 91.6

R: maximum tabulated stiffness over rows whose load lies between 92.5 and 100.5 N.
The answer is 102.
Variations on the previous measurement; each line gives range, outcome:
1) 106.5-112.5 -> 87.8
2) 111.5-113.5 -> 68.7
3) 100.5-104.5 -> 97.1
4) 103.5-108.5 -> 99.2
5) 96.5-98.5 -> 91.4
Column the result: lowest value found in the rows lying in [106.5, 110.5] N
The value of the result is 72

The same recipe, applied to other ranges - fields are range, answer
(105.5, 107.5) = 87.8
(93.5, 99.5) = 82.8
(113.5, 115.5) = 61.9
